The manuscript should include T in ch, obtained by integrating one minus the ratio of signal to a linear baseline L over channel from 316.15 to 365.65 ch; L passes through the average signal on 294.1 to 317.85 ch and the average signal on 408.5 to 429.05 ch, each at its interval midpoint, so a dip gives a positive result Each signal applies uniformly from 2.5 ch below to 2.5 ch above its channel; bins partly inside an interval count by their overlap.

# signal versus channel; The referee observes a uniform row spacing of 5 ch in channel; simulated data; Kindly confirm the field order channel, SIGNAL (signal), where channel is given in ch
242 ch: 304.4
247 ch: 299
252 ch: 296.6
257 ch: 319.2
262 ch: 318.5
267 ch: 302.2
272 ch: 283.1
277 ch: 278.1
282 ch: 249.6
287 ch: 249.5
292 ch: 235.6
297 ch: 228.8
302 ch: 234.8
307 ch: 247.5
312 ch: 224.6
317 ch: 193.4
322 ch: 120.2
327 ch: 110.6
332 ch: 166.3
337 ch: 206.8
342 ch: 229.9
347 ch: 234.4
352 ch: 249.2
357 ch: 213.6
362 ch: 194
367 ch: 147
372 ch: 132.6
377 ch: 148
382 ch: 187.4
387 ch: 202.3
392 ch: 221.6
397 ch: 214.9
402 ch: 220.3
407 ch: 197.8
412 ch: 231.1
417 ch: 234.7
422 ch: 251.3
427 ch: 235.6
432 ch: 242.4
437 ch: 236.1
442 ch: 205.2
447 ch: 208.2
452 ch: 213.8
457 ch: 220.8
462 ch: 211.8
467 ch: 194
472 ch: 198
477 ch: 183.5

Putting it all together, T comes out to 8.6 ch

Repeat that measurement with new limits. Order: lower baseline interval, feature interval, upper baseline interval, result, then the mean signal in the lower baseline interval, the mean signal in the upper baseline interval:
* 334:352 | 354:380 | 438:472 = 6.2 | 226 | 209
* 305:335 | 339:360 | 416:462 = -4.6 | 176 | 226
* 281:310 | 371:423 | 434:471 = 4.1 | 240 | 213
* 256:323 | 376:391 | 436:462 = 2.8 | 250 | 215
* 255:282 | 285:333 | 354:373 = 8.8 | 295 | 177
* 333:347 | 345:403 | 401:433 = 6.8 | 216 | 230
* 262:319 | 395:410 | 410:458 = 1.4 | 252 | 228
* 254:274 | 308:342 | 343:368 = 9.1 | 306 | 213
